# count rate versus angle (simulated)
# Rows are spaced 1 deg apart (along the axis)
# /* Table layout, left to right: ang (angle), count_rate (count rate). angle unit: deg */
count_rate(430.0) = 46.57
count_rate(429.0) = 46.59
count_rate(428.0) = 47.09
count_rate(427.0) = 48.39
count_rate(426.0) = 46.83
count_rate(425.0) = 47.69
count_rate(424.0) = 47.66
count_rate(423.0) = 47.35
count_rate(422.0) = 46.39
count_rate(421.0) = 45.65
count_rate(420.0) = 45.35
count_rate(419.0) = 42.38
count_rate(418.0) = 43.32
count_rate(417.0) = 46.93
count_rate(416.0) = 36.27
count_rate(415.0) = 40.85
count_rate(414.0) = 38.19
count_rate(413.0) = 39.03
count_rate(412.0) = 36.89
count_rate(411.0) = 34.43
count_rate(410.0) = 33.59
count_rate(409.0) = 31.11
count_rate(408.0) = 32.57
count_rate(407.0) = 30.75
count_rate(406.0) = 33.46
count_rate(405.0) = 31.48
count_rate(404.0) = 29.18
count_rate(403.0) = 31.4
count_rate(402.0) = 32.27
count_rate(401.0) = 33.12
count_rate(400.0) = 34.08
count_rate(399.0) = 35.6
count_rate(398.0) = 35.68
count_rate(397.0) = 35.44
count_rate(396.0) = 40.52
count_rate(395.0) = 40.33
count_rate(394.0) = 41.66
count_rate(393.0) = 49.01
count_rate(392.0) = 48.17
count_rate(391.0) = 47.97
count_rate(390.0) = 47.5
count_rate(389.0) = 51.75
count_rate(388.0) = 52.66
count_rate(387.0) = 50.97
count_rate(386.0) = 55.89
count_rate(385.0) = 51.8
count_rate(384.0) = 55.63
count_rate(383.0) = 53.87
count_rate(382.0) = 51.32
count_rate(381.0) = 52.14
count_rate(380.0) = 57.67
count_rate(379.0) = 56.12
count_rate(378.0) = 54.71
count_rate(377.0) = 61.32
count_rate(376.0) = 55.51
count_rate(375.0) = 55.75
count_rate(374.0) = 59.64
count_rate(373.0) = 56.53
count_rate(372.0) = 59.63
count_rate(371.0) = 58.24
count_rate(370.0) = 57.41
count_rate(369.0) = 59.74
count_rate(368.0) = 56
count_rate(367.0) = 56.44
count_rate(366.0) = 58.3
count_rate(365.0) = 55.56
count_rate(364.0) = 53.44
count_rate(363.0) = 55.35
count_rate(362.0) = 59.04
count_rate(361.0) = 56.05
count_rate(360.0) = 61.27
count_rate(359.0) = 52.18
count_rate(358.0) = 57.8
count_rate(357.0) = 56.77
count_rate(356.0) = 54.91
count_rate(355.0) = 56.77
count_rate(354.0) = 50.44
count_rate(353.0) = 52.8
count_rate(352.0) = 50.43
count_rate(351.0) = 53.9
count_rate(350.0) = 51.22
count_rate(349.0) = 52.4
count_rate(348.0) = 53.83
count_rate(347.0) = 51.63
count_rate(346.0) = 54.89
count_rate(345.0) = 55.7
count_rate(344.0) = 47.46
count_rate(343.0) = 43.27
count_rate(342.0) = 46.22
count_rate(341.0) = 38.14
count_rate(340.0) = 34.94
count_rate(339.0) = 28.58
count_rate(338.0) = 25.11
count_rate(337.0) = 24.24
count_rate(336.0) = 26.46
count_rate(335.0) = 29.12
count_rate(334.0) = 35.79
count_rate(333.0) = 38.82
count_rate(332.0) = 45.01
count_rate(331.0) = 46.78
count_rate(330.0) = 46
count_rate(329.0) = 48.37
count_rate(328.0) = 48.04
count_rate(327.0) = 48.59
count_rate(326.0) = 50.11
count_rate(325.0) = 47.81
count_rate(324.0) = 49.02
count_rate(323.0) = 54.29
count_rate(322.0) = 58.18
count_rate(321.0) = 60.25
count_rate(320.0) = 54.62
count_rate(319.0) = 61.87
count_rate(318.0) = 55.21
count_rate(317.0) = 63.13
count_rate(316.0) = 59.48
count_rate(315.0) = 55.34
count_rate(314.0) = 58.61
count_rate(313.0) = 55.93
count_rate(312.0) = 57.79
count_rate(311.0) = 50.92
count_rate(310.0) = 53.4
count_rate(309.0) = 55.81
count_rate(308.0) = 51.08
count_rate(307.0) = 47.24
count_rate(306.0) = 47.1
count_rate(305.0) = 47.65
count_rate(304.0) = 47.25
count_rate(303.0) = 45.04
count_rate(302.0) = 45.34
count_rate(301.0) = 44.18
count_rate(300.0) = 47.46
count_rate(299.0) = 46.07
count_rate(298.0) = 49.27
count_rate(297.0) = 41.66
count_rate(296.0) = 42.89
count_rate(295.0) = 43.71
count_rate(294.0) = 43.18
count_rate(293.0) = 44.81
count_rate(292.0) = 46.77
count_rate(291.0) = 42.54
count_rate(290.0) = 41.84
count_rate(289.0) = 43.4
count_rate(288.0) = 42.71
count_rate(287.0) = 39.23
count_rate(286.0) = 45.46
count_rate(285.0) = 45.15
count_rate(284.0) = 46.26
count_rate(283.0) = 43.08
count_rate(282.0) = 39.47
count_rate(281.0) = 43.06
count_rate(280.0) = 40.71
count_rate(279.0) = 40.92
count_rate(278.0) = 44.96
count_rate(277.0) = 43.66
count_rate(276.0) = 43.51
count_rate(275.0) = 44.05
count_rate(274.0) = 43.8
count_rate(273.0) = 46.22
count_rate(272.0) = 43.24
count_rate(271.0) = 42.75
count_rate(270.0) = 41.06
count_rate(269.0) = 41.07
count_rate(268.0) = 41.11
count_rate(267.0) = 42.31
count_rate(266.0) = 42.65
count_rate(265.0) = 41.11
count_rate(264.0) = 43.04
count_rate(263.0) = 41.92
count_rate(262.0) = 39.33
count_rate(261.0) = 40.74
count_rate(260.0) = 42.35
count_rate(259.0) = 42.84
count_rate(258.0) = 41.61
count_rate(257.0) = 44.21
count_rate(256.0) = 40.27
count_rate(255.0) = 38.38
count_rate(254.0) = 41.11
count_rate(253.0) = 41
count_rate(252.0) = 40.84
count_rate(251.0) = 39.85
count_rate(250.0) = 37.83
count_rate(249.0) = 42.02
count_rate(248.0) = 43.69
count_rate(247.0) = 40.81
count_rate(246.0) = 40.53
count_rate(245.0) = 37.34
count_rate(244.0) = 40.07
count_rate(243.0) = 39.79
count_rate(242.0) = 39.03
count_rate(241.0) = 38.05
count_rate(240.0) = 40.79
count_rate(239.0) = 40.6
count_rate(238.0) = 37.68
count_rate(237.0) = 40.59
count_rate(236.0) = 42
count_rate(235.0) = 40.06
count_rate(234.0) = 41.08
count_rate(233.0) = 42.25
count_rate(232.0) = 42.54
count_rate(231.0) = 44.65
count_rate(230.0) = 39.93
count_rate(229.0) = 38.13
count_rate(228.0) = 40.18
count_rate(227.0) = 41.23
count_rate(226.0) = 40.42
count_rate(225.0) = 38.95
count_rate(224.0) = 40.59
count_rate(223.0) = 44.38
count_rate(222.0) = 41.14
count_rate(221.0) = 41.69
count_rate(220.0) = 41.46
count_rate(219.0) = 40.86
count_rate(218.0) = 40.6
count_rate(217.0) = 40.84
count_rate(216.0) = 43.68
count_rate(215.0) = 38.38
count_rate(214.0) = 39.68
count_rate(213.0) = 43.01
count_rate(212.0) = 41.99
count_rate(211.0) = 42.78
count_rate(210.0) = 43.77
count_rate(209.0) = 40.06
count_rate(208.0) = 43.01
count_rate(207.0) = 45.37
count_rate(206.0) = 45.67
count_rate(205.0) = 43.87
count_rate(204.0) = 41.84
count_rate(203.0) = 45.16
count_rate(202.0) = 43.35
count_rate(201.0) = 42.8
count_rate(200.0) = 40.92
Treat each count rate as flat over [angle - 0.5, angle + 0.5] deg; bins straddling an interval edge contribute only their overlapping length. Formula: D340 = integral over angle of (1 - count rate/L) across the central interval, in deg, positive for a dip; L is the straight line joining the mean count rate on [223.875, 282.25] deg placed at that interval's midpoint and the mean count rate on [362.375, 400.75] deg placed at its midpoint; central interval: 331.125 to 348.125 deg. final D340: 2.96 deg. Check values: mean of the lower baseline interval 41.3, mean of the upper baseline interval 51.5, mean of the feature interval 39.8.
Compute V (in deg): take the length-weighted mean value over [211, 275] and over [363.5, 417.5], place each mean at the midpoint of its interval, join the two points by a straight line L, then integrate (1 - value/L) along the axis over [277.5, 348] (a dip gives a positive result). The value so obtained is -4.6 deg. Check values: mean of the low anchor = 41.2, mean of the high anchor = 46.2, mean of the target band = 46.4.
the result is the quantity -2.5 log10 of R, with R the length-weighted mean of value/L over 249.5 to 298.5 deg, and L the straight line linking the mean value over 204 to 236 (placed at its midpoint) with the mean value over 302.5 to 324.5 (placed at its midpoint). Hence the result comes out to 0.150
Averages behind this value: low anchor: 41.7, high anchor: 54.1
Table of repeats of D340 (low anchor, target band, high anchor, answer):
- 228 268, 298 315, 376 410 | -3.3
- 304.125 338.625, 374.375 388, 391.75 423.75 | -4.4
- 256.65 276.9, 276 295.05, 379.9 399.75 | 0.0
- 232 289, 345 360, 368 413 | -3.1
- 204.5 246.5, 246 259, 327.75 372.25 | 0.6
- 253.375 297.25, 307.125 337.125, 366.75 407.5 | -3.5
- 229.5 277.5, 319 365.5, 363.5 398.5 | 0.6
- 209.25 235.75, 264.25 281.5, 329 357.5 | 0.0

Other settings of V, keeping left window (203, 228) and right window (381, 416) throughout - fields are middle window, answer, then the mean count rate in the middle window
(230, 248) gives 0.54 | 40.5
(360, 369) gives -3.42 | 56.7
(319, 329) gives -2.73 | 52.6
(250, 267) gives 0.18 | 41.3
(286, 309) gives -2.10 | 45.3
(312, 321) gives -3.65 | 58.1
